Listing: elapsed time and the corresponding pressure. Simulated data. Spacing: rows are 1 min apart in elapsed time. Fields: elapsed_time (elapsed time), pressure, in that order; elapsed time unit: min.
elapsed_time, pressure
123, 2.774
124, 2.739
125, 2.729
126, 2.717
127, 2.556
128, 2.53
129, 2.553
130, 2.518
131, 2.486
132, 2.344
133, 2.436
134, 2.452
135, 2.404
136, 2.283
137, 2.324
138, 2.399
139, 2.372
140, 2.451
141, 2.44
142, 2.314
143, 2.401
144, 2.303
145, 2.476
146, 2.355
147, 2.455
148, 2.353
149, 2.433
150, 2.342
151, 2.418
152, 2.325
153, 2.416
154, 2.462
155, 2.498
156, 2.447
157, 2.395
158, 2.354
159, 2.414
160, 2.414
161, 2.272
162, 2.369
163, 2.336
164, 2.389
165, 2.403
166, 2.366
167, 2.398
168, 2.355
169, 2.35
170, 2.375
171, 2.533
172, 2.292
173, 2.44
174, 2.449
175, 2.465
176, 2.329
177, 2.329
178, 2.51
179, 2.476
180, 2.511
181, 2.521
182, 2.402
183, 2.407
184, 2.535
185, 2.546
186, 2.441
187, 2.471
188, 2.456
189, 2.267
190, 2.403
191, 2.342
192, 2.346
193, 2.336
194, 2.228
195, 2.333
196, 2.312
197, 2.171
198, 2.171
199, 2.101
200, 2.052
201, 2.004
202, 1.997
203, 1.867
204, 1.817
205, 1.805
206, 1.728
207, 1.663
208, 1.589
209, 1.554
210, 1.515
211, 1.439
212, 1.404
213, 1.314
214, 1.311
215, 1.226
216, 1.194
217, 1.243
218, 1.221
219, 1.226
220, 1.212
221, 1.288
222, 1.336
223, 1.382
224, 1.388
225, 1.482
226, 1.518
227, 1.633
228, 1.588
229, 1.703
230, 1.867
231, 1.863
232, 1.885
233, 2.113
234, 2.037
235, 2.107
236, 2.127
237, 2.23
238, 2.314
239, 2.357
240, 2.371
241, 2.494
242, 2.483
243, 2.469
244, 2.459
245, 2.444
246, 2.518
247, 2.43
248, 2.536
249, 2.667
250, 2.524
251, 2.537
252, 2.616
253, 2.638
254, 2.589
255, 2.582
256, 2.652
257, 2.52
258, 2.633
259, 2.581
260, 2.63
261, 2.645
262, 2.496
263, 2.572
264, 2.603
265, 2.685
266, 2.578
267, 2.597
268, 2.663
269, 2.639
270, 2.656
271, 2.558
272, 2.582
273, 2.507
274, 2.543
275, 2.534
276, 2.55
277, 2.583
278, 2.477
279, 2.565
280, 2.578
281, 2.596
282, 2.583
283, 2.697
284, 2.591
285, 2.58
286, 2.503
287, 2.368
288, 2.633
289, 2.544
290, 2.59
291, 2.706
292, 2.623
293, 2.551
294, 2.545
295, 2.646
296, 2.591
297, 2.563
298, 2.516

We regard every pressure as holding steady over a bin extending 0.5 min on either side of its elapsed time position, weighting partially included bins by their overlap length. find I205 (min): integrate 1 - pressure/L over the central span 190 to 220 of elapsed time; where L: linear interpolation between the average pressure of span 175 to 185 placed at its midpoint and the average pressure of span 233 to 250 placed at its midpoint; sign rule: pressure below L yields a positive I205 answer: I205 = 8.0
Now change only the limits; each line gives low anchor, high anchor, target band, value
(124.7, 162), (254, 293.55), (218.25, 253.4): 6.9 min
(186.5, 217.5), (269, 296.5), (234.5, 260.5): -2.3 min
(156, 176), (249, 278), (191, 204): 1.6 min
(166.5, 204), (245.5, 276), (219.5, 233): 4.9 min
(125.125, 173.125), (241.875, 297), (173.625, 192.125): 0.2 min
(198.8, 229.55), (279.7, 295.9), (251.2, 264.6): -2.7 min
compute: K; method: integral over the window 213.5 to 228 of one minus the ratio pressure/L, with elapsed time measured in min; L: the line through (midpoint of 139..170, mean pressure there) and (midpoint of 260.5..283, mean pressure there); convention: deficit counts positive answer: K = 6.7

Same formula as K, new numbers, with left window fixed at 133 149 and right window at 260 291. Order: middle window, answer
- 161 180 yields 0.3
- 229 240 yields 1.9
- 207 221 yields 6.4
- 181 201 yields 1.1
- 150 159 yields 0.0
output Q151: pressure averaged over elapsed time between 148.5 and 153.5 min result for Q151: 2.39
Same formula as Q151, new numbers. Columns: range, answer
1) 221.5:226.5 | 1.42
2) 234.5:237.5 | 2.15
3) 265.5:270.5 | 2.63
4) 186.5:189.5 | 2.4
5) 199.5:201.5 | 2.03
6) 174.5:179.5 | 2.42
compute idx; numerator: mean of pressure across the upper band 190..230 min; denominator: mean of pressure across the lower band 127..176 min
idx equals 0.71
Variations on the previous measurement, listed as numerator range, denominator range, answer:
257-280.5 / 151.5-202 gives 1.09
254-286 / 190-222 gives 1.48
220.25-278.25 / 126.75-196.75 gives 0.96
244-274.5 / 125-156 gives 1.06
